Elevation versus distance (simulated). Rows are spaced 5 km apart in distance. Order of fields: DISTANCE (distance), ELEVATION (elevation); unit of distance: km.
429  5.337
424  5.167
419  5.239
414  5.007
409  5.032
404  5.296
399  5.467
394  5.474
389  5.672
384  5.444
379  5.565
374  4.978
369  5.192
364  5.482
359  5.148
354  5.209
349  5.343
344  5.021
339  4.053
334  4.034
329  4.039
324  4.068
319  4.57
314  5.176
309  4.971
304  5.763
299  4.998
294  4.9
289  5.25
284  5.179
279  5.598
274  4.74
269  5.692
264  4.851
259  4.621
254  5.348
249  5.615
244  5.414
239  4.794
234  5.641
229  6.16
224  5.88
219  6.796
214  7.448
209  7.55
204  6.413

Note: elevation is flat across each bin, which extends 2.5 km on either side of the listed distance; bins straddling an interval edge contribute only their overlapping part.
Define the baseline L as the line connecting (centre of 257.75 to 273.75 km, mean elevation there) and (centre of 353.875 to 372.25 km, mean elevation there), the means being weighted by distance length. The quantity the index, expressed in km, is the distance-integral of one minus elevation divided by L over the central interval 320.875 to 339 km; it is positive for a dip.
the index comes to 3.9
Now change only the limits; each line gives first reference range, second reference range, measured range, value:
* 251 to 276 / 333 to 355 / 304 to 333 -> 1.27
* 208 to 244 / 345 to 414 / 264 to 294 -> 3.44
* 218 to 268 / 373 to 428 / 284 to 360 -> 7.82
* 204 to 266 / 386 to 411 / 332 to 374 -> 4.39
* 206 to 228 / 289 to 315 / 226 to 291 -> 7.71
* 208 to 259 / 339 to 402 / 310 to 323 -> 1.77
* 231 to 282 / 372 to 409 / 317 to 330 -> 2.65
